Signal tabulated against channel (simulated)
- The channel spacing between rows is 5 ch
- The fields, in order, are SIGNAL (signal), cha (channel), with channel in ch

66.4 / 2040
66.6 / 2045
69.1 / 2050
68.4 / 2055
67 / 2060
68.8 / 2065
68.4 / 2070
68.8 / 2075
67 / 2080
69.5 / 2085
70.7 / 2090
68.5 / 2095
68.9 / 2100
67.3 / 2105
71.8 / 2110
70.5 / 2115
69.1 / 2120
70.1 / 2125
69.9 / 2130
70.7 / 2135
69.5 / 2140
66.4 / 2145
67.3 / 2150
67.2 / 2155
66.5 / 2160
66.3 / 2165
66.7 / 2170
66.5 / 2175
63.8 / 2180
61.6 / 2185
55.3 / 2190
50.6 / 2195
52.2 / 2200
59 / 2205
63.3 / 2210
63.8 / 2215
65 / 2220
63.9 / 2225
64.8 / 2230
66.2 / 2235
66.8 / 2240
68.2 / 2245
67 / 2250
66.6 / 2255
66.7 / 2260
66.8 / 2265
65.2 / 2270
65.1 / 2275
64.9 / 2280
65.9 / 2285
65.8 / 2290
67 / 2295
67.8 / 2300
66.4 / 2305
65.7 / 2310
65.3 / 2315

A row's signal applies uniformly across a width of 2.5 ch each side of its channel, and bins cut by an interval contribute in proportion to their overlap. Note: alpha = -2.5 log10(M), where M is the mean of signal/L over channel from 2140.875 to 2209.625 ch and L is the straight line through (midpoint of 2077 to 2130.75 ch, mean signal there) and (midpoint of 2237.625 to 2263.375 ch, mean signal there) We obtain 0.10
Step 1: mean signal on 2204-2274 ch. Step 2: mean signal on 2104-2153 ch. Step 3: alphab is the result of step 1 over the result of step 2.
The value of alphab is 0.94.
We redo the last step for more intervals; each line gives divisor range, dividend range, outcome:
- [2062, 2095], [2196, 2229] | 0.88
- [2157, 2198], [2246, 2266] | 1.08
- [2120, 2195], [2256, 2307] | 1.00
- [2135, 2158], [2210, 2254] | 0.97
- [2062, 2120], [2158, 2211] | 0.88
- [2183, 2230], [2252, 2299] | 1.11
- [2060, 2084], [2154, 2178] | 0.98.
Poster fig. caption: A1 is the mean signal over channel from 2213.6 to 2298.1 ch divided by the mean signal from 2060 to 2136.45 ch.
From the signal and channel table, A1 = 1.0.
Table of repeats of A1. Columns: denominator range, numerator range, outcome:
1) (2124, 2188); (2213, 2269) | 0.99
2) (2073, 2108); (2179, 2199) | 0.83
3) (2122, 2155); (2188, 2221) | 0.85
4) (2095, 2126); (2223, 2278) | 0.95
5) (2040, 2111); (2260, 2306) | 0.97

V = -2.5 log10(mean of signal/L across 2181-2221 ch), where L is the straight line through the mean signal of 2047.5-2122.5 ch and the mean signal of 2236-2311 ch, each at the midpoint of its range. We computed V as 0.15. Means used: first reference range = 68.9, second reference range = 66.4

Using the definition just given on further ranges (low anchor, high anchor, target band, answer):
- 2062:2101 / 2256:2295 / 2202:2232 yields 0.061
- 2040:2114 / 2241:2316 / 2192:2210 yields 0.212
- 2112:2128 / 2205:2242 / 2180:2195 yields 0.146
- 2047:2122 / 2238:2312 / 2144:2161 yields 0.018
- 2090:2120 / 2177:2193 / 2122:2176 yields -0.060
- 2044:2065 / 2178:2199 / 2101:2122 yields -0.101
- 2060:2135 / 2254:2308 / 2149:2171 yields 0.023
